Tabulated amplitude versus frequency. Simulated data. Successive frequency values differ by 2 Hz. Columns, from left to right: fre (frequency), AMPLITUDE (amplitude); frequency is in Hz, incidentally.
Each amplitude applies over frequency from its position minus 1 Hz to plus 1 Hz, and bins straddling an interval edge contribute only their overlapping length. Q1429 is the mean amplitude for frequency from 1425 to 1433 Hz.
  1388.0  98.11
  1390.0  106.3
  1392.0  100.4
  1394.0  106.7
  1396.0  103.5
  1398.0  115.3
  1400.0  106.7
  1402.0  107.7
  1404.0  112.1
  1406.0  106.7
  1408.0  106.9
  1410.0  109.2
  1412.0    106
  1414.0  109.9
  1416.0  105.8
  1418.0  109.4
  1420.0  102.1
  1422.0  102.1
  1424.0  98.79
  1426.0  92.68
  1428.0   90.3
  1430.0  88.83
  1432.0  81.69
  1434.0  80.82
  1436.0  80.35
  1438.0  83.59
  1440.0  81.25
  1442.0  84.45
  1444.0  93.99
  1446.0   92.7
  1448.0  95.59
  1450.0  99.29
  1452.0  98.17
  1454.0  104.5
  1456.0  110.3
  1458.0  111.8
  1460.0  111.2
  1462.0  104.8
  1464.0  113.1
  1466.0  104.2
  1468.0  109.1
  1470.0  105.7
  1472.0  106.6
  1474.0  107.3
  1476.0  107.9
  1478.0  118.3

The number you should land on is 88.4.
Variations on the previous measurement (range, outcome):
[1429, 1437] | 82.9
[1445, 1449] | 94.1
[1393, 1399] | 108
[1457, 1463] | 109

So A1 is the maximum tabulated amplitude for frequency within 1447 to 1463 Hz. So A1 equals 111.8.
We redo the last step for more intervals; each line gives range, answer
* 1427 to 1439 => 90.3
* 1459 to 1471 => 113.1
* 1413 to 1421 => 109.9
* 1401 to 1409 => 112.1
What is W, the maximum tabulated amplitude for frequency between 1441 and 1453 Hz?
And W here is 99.29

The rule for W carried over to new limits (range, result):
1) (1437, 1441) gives 83.59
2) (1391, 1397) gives 106.7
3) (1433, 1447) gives 93.99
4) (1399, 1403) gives 107.7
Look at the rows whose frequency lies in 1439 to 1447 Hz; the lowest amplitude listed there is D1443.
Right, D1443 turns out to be 81.25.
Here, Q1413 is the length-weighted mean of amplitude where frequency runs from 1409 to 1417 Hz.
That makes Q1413 108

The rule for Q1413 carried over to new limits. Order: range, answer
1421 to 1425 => 100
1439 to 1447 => 88.1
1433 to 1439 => 81.6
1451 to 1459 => 106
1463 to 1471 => 108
